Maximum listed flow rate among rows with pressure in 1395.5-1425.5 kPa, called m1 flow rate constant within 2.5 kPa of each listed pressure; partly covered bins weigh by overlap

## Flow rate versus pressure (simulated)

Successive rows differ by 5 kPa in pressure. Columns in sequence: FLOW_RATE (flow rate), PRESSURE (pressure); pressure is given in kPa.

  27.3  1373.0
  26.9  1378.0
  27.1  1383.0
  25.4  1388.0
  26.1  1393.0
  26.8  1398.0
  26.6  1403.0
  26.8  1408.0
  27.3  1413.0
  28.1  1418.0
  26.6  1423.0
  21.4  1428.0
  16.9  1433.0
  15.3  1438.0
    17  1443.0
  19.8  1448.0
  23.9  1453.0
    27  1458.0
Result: 28.1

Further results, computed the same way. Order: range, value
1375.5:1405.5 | 27.1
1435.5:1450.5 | 19.8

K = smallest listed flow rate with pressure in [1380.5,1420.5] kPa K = 25.4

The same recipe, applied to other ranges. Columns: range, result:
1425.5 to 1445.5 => 15.3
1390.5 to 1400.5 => 26.1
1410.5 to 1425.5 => 26.6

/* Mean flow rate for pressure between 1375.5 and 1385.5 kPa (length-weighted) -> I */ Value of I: 27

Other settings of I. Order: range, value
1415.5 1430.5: 25.4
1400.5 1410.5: 26.7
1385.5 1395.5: 25.8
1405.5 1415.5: 27.1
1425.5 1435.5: 19.1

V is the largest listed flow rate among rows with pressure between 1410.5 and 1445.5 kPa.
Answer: 28.1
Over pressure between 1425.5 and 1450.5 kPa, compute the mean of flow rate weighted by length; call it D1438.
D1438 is 18.1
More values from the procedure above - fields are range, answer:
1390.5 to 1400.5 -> 26.4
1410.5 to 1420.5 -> 27.7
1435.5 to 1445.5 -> 16.1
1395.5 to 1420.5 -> 27.1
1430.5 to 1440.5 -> 16.1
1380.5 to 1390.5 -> 26.2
